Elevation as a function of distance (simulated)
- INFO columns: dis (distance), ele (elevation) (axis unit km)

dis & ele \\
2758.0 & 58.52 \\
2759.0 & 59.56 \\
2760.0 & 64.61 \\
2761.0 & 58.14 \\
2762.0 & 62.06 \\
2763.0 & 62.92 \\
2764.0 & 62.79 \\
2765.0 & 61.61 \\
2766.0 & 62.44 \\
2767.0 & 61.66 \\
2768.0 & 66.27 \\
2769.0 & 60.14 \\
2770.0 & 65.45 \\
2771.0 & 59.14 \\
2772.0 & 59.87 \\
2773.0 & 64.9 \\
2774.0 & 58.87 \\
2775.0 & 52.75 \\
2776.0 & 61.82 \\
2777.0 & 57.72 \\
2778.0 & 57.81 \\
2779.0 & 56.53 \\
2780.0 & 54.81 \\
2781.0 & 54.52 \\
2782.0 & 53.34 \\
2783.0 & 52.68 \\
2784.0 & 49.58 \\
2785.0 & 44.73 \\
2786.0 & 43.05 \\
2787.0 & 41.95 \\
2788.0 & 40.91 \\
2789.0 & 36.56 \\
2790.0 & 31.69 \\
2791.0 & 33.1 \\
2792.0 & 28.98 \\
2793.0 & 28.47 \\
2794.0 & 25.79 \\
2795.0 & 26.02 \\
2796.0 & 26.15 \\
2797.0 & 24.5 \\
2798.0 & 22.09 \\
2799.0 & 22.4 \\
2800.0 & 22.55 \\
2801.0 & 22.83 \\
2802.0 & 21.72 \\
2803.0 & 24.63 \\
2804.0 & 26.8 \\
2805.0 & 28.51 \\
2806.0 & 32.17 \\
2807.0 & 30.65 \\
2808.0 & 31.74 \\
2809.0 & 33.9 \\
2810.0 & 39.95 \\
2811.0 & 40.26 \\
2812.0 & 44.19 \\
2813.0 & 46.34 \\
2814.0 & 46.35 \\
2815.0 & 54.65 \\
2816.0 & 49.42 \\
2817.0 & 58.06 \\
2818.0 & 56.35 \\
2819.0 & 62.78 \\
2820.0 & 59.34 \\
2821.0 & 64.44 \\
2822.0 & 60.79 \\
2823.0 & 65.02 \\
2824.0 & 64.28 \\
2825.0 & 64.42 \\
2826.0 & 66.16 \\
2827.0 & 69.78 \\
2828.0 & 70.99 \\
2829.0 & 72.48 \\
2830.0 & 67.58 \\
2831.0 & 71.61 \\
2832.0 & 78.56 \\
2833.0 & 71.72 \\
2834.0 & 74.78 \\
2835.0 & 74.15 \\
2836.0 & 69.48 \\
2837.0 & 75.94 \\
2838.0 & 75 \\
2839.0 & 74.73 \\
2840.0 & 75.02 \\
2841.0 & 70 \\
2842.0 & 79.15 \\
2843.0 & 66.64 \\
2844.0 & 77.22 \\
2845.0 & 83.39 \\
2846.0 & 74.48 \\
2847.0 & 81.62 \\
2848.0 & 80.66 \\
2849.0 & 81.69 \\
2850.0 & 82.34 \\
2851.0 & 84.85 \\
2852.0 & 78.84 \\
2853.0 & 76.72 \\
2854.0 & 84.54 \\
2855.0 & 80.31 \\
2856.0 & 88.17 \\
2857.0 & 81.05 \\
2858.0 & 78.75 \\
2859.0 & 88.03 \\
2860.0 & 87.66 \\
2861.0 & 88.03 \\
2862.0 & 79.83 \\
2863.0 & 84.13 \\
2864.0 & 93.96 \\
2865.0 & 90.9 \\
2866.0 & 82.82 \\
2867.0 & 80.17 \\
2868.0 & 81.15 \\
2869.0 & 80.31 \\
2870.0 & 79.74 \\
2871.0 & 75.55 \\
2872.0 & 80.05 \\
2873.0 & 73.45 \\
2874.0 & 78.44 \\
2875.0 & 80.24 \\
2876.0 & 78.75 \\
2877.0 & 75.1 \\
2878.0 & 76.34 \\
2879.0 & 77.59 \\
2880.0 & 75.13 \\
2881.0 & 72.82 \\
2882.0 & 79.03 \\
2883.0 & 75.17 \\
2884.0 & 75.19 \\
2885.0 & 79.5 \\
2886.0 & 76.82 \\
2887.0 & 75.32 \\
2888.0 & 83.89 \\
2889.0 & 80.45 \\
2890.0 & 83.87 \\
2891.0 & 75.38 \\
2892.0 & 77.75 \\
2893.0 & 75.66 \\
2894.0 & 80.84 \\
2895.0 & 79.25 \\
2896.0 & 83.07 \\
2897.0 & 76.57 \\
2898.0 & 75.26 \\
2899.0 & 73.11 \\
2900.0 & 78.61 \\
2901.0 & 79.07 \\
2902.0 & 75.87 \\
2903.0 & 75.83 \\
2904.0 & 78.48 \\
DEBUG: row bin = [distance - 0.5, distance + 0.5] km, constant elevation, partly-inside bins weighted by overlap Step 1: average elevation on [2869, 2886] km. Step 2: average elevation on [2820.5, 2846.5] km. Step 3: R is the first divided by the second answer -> 1.1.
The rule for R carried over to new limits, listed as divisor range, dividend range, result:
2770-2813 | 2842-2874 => 2.03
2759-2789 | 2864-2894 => 1.39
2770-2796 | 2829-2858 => 1.64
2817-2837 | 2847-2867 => 1.24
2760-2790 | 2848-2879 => 1.46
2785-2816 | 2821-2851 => 2.21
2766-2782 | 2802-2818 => 0.66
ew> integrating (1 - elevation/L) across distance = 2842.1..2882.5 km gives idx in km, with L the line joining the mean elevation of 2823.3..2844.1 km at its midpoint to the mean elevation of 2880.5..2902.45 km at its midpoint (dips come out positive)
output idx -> -3.1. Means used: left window 71.7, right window 77.8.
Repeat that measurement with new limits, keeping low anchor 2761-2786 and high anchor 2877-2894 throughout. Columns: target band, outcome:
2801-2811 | 5.3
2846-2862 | -2.3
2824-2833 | -0.3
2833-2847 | -1.0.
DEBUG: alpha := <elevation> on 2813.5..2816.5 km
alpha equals 50.1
